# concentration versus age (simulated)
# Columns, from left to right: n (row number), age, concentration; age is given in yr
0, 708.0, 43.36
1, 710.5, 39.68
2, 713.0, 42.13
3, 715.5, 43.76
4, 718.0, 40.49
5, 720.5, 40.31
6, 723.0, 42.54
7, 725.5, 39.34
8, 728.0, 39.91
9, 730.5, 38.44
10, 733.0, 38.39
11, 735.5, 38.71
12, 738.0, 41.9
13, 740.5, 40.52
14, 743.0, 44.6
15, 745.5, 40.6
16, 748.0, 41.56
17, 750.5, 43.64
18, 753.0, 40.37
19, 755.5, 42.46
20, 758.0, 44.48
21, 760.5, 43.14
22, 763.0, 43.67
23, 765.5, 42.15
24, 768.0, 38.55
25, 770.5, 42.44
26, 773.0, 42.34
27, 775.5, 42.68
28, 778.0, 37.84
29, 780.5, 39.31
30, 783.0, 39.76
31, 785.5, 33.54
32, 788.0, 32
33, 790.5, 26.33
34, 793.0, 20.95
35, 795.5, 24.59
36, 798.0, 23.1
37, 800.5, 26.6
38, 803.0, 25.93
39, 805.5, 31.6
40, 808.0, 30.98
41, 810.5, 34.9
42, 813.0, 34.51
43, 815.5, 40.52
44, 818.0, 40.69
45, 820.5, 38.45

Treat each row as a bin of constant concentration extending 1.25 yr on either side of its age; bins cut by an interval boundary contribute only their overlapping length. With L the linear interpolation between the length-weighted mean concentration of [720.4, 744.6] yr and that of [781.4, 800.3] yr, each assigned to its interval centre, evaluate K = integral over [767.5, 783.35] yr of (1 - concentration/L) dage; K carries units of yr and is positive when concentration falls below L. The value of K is -4.4 yr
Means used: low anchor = 40.5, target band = 40.5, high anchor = 28.7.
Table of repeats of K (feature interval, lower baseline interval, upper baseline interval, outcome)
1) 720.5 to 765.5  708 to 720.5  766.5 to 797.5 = -3.3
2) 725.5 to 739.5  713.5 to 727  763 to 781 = 0.6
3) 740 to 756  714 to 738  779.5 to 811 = -2.2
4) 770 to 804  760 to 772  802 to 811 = 3.7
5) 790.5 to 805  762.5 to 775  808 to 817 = 5.0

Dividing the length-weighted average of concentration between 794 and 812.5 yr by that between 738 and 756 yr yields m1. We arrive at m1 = 0.68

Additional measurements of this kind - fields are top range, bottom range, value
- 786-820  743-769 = 0.72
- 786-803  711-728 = 0.63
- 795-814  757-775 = 0.69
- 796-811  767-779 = 0.69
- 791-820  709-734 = 0.75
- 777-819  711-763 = 0.77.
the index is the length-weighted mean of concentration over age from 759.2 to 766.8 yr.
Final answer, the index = 43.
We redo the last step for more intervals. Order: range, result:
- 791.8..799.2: 22.9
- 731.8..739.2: 39.7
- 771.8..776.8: 42.5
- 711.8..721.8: 41.7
